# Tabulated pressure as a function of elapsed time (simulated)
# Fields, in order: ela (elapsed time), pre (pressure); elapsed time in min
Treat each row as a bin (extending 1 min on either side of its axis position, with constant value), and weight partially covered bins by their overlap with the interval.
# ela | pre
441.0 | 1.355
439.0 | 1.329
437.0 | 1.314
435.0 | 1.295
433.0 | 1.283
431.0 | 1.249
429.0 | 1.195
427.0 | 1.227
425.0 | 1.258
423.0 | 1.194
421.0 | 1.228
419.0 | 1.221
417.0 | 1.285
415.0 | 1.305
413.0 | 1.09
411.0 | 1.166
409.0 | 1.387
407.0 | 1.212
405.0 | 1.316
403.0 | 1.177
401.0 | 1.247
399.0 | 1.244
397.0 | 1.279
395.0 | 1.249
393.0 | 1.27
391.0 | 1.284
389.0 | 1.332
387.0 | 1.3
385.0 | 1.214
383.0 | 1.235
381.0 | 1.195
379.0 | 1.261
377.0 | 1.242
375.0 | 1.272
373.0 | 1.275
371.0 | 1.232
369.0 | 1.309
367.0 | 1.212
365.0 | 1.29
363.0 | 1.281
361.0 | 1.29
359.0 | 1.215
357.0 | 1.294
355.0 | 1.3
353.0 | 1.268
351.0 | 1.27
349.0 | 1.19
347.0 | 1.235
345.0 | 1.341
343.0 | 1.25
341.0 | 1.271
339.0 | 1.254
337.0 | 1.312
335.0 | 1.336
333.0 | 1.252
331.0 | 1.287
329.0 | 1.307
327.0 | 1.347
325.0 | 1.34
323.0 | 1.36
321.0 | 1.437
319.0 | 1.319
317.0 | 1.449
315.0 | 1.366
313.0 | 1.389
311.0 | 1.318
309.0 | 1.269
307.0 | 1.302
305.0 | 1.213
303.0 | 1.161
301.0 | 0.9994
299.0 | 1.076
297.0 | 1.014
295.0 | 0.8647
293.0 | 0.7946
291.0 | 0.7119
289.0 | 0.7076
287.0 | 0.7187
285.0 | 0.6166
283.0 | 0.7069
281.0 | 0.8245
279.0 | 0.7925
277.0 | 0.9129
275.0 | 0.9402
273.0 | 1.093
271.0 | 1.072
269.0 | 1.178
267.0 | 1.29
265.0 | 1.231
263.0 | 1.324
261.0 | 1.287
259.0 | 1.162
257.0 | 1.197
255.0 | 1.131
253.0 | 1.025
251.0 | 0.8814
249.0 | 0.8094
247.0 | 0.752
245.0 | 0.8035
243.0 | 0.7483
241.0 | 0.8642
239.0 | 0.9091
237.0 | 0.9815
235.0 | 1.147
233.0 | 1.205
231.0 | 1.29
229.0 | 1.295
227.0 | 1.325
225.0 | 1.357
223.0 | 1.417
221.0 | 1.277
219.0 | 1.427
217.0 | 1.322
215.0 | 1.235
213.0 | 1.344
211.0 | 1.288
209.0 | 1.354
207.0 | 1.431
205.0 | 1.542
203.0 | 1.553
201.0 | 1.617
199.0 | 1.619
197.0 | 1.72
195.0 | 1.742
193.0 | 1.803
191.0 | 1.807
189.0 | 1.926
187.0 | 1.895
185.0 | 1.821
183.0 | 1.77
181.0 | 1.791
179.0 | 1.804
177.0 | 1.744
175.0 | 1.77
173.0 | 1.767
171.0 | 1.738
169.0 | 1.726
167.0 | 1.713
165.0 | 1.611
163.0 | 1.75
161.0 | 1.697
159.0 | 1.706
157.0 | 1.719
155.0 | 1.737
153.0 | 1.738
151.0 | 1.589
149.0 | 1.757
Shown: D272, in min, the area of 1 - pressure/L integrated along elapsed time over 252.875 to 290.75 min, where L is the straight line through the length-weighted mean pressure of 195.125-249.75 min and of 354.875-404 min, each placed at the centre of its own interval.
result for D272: 7.6 min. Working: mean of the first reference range 1.26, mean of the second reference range 1.26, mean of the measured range 1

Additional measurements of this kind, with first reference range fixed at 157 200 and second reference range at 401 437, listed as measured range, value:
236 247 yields 5.2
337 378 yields 3.2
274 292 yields 9.0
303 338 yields 3.1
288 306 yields 6.6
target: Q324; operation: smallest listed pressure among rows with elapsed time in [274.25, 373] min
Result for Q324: 0.6166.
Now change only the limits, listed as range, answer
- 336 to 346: 1.25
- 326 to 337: 1.252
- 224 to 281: 0.7483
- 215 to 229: 1.235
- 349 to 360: 1.19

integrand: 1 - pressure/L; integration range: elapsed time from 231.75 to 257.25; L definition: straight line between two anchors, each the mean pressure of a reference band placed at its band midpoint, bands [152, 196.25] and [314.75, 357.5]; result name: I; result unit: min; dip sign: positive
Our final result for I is 9.9 min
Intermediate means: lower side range 1.76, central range 0.954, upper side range 1.31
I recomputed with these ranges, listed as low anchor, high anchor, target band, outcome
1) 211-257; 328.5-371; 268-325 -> 6.8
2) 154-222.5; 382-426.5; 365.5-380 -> 0.5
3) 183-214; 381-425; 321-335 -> 0.7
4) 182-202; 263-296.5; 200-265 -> 8.4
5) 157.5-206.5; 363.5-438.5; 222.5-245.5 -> 7.2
